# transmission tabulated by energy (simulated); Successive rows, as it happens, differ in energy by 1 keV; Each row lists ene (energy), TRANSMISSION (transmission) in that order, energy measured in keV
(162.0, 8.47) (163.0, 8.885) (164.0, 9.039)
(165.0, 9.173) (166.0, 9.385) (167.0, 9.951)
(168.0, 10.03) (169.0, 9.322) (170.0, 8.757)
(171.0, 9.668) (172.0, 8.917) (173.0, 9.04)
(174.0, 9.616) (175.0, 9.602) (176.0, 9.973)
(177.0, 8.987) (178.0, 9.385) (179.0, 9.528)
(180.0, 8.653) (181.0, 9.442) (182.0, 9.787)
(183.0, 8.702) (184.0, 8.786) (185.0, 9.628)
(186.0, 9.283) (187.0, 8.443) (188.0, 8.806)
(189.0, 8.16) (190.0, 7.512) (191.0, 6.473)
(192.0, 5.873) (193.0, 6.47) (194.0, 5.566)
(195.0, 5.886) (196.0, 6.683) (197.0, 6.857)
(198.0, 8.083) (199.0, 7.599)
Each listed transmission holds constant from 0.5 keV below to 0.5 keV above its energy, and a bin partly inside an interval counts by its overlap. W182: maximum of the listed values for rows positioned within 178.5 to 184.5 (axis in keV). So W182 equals 9.787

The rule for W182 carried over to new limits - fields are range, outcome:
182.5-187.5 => 9.628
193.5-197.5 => 6.857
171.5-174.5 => 9.616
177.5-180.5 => 9.528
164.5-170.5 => 10.03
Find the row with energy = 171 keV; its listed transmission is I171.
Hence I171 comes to 9.668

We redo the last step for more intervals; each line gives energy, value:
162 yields 8.47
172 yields 8.917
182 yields 9.787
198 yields 8.083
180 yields 8.653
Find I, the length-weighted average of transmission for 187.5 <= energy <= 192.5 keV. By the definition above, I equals 7.36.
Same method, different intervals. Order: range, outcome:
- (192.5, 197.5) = 6.29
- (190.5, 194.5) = 6.1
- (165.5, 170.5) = 9.49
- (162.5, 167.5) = 9.29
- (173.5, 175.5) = 9.61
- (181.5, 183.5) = 9.24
